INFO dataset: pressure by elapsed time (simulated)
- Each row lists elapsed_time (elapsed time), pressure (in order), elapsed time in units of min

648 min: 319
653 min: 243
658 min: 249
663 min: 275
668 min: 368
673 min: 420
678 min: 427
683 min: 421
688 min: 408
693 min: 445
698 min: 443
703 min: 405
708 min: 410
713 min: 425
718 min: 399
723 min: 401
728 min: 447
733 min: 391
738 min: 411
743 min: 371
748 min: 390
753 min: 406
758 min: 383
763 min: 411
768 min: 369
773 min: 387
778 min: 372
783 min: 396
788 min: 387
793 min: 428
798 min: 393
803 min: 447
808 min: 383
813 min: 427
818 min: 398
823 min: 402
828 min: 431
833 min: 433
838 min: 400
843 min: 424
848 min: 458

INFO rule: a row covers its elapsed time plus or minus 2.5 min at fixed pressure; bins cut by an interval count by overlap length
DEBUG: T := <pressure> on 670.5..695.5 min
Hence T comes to 424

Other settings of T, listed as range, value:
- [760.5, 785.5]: 387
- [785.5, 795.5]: 408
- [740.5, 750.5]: 380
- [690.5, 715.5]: 426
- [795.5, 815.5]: 412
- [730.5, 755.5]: 394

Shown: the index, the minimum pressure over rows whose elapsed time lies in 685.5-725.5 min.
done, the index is 399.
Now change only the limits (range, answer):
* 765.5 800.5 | 369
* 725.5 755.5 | 371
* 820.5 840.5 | 400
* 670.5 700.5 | 408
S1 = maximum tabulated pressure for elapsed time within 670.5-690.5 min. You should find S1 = 427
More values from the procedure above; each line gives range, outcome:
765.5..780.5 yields 387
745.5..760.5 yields 406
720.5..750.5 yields 447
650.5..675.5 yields 420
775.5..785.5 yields 396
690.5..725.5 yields 445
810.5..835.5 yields 433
